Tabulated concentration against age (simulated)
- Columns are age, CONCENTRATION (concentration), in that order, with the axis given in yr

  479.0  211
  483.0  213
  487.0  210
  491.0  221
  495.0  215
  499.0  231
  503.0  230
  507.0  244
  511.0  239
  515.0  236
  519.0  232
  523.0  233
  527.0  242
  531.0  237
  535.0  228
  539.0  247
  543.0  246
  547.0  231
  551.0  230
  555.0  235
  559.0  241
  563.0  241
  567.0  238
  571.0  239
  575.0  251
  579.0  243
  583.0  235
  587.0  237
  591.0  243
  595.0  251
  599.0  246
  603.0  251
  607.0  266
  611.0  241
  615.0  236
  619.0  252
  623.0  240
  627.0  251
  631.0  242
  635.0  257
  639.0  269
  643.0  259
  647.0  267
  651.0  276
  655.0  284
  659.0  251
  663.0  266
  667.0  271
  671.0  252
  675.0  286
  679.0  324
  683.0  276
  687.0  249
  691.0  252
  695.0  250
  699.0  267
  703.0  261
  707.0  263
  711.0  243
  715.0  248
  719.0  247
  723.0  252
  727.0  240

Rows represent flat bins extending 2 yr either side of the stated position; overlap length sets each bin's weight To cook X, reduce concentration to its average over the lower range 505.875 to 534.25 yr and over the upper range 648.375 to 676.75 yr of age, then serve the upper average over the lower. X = 1.14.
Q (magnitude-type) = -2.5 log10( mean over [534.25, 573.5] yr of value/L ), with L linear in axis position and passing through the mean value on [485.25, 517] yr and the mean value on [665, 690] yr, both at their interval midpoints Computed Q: 0.020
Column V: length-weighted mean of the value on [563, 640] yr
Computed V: 246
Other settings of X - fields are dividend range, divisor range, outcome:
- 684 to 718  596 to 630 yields 1.03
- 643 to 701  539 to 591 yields 1.12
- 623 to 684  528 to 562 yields 1.13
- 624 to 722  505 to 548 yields 1.10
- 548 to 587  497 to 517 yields 1.01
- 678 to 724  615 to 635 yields 1.05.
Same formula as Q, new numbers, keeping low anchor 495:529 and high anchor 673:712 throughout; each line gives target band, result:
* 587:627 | 0.02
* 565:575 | 0.02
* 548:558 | 0.04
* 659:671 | 0.00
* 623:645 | 0.01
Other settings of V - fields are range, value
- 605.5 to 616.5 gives 247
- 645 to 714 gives 267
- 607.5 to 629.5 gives 245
